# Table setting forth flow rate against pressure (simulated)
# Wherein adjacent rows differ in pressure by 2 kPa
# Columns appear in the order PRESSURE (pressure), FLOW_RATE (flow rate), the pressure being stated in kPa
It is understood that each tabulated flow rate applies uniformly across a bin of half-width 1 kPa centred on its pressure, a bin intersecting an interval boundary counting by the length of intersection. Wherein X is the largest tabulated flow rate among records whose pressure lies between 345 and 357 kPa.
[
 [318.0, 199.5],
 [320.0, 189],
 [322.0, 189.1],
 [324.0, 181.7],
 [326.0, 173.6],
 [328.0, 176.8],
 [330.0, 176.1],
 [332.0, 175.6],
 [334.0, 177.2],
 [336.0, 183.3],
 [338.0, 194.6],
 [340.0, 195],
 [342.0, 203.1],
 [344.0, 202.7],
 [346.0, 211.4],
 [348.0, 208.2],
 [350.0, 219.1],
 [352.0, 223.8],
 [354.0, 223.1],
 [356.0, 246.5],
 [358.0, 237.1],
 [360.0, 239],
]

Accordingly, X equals 246.5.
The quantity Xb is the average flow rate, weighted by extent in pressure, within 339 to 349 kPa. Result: 204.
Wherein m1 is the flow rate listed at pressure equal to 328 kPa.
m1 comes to 176.8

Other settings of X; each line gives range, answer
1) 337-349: 211.4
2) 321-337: 189.1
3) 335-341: 195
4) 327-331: 176.8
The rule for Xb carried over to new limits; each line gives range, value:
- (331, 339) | 183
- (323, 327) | 178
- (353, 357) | 235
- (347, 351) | 214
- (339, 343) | 199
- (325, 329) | 175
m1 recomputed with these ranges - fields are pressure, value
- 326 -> 173.6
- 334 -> 177.2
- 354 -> 223.1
